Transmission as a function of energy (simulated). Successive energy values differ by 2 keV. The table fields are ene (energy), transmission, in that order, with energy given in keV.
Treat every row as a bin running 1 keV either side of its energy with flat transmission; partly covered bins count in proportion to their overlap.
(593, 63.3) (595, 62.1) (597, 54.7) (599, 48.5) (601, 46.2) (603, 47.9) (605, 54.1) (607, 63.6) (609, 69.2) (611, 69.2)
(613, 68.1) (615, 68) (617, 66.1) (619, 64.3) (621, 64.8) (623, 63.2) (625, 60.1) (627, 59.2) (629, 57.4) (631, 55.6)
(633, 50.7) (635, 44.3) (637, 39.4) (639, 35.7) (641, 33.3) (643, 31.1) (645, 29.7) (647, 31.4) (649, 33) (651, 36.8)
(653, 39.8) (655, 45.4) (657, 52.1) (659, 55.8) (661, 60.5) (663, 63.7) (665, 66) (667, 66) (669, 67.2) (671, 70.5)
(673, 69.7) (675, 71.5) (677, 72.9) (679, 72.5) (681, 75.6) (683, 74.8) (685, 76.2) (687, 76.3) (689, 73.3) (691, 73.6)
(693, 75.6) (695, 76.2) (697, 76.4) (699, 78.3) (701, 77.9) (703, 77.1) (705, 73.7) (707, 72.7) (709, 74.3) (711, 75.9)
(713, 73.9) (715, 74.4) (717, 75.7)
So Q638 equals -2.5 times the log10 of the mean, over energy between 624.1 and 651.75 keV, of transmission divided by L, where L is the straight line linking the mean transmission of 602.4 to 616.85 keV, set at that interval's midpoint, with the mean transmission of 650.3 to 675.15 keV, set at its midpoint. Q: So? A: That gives 0.389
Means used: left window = 63.5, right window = 58.7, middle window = 42.7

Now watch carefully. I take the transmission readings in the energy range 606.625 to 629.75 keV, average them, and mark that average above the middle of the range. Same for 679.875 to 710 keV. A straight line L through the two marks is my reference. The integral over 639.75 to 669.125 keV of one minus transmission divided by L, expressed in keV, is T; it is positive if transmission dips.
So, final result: 9.8 keV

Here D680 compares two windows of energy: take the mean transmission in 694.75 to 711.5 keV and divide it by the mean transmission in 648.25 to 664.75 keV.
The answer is 1.5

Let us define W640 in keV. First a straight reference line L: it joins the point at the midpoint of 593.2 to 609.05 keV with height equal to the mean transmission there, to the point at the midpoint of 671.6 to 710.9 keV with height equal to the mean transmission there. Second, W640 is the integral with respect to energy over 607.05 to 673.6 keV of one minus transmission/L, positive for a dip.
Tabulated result 9.5 keV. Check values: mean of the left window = 55.4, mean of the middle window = 54.2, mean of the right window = 74.6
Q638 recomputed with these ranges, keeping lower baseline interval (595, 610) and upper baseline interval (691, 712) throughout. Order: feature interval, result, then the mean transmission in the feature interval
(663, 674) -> 0.02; 67.5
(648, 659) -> 0.47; 42.7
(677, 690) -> -0.04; 74.6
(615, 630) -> -0.06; 62.5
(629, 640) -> 0.31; 46.3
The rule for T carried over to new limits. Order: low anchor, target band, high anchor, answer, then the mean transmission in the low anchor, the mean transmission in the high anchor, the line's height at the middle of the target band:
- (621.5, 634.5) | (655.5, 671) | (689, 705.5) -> 1.2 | 57.5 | 76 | 66.9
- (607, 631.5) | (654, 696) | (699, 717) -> 1.7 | 63.9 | 75.2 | 71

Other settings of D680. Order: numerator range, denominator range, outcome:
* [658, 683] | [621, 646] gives 1.43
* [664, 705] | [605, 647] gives 1.36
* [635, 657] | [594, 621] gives 0.61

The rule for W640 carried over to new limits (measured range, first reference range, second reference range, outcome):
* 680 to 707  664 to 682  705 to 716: -1.2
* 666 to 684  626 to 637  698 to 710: -1.3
